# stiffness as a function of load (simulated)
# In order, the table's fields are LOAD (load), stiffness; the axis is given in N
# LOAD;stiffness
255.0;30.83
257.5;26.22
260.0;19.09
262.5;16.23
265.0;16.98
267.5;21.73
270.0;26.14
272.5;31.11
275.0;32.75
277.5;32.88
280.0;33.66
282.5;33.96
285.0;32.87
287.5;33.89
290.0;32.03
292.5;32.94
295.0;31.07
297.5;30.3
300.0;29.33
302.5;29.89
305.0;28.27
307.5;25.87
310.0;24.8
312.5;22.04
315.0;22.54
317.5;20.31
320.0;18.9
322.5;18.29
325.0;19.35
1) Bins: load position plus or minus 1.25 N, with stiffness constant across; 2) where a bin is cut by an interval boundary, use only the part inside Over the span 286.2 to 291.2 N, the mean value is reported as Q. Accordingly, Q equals 33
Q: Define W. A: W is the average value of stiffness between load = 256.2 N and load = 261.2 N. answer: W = 22.8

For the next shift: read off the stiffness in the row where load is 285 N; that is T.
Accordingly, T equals 32.87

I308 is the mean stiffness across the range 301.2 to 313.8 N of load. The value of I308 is 26.2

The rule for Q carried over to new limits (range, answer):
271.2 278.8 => 32.2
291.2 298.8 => 31.4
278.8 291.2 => 33.3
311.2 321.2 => 21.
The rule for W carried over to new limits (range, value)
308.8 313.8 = 23.4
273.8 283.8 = 33.3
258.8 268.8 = 18.5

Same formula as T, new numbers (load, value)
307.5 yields 25.87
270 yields 26.14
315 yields 22.54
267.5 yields 21.73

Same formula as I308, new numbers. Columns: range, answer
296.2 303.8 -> 29.8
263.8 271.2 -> 21.6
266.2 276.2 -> 27.9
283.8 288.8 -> 33.4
